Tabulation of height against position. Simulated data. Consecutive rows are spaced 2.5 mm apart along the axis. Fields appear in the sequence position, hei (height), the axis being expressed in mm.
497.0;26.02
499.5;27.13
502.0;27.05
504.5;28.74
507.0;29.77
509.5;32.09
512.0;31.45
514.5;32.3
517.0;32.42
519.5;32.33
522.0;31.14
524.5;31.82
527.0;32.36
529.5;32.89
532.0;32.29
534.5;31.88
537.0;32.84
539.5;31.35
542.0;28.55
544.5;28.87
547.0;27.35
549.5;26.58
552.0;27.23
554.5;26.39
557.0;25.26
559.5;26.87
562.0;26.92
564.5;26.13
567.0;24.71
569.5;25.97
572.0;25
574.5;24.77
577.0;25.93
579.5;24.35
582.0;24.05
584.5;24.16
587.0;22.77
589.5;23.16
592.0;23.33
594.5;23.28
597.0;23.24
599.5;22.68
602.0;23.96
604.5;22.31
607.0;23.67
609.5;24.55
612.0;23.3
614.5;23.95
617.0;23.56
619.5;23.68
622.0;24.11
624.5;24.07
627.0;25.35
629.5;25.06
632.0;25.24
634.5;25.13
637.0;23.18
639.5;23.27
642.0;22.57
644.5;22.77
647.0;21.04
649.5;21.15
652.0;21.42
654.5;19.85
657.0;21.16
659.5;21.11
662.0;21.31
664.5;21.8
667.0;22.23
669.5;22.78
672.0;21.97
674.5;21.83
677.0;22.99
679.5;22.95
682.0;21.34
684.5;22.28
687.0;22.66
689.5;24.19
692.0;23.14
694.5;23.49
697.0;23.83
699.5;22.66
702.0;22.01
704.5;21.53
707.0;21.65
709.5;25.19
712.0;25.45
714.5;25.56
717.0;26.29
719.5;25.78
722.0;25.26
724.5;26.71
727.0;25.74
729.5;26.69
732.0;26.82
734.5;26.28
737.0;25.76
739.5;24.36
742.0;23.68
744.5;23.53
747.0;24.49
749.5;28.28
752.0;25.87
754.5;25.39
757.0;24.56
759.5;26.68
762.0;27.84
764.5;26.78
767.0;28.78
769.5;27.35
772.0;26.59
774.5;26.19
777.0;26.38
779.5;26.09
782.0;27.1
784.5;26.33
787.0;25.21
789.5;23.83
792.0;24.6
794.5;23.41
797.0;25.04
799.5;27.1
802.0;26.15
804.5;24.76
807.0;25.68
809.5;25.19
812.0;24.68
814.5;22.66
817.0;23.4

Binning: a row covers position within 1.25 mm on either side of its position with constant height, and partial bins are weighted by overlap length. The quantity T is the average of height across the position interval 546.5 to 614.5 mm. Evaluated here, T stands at 24.7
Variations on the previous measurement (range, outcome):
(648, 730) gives 23.1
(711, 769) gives 26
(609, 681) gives 22.9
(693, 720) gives 23.9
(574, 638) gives 23.9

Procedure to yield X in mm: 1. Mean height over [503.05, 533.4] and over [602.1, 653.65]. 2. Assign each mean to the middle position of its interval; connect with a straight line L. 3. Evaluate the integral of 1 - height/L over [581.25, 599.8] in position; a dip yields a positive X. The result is 2.0 mm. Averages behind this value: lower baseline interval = 31.6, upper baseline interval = 23.5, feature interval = 23.3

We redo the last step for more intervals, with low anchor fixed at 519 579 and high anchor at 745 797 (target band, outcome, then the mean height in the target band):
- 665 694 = 4.8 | 22.6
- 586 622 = 5.7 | 23.4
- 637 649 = 2.2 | 22.4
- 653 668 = 3.3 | 21.2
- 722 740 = 0.3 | 26.1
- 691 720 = 3.1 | 23.8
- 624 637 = 1.3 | 24.8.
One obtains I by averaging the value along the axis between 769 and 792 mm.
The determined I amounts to 26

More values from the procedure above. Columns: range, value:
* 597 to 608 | 23.2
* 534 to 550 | 29.7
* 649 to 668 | 21.2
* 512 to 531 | 32.1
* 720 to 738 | 26.2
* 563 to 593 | 24.6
